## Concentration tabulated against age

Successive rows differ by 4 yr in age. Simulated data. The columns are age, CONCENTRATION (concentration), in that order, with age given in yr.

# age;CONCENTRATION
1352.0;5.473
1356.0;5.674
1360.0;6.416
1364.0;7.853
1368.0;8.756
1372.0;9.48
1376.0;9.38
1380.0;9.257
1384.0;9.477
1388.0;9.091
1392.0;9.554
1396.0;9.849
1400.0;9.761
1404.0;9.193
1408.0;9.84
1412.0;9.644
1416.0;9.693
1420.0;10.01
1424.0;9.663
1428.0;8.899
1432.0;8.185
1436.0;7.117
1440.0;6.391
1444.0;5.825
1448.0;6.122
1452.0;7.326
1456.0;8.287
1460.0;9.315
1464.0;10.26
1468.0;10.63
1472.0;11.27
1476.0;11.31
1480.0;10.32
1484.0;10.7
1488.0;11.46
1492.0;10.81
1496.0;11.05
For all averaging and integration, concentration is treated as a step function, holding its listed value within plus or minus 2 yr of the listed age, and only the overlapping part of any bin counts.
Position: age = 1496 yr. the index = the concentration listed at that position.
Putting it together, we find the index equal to 11.05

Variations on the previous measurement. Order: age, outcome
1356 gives 5.674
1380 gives 9.257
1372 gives 9.48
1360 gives 6.416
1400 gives 9.761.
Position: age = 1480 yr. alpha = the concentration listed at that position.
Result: 10.32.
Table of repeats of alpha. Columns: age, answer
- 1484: 10.7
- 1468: 10.63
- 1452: 7.326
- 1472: 11.27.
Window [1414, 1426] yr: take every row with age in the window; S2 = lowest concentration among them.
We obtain 9.663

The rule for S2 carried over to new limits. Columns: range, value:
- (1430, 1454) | 5.825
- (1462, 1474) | 10.26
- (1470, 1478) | 11.27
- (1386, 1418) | 9.091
